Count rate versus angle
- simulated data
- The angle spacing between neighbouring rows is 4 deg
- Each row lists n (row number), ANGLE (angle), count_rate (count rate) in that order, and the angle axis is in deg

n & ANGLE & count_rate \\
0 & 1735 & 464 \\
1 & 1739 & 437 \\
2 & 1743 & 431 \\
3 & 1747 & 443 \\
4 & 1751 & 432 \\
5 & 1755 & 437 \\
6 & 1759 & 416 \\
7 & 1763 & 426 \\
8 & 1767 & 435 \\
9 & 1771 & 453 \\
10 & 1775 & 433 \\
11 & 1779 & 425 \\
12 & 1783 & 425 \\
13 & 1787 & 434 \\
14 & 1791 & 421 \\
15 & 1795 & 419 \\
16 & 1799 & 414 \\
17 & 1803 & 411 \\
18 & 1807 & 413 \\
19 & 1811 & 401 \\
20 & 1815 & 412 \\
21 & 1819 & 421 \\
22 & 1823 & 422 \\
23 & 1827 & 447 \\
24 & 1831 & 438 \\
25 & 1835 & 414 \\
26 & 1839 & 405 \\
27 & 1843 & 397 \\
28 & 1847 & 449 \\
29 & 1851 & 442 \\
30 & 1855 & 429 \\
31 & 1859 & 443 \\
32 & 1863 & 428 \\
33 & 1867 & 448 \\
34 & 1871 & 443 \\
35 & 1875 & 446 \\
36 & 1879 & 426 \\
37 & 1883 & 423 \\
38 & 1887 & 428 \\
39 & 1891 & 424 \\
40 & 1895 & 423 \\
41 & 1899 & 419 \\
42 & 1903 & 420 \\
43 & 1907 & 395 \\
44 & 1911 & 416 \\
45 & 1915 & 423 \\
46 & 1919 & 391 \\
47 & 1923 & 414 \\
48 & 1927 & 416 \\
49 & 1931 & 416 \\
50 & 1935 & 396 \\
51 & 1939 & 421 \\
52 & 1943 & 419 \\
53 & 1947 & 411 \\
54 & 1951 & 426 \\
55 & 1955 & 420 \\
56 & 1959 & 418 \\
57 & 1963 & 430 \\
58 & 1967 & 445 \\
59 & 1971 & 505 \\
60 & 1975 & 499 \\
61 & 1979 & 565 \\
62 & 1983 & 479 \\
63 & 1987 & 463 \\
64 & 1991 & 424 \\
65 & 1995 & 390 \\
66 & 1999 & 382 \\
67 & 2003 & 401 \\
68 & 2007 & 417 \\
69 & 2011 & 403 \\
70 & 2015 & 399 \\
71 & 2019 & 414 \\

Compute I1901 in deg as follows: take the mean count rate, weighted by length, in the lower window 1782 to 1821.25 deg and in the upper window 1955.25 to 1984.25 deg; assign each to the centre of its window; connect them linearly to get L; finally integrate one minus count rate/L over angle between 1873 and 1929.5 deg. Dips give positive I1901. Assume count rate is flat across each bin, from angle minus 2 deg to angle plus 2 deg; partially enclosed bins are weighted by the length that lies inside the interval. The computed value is 4.0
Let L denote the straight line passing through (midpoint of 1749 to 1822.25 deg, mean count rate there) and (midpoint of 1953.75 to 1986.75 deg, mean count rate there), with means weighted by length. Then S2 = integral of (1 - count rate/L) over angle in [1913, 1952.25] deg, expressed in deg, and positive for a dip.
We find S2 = 4.10 deg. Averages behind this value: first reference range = 424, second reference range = 471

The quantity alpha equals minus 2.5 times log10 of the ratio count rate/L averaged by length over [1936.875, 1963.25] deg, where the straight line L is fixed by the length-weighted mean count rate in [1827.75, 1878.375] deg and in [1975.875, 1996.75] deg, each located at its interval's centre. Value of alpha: 0.09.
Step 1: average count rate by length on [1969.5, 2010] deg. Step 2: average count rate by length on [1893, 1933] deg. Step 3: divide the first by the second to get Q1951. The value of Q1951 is 1.1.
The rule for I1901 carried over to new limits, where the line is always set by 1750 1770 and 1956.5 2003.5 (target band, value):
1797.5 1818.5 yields 1.2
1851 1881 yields 0.2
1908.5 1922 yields 1.1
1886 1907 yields 1.1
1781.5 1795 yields 0.2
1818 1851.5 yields 0.9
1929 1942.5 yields 1.1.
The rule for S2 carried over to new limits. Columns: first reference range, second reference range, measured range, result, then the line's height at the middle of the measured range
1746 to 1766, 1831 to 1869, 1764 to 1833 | 0.8 deg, 430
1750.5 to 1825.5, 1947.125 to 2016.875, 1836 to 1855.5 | 0.2 deg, 428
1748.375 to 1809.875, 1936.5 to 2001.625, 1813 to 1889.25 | 0.5 deg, 432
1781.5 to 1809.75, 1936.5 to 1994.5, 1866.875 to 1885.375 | -0.1 deg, 434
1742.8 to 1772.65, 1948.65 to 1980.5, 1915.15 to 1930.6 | 1.6 deg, 456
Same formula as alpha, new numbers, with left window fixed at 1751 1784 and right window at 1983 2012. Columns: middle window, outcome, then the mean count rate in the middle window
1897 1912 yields 0.03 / 412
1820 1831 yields -0.02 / 434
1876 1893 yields -0.01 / 426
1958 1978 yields -0.12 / 467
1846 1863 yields -0.03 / 439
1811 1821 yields 0.04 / 413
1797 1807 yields 0.04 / 413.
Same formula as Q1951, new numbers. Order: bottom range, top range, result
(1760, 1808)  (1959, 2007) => 1.06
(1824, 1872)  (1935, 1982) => 1.04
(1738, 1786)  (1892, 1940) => 0.95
